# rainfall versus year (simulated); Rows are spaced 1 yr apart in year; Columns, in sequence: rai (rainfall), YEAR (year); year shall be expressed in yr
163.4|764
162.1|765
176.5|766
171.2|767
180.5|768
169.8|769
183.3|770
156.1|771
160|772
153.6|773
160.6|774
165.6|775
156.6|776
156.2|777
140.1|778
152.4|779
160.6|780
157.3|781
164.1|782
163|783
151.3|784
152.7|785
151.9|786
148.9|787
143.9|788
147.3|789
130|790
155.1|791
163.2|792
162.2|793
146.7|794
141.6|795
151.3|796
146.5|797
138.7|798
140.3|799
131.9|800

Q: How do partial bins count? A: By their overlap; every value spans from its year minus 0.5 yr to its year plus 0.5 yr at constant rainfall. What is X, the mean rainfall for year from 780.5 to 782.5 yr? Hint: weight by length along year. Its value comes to 161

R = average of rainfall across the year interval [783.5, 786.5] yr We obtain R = 152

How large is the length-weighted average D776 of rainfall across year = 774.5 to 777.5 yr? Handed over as 159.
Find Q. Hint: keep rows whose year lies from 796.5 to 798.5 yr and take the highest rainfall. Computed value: 146.5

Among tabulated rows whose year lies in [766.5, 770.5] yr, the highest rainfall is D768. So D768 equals 183.3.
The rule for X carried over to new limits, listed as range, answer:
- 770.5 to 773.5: 157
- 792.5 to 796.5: 150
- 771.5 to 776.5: 159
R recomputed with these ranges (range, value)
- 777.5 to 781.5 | 153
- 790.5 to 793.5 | 160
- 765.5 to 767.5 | 174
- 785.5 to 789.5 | 148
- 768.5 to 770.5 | 177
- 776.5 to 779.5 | 150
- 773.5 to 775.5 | 163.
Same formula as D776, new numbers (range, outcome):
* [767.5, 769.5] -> 175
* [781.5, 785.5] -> 158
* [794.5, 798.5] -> 145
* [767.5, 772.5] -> 170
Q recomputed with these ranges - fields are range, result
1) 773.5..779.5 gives 165.6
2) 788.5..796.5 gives 163.2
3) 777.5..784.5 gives 164.1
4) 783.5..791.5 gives 155.1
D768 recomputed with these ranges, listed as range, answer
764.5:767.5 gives 176.5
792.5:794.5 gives 162.2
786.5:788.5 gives 148.9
